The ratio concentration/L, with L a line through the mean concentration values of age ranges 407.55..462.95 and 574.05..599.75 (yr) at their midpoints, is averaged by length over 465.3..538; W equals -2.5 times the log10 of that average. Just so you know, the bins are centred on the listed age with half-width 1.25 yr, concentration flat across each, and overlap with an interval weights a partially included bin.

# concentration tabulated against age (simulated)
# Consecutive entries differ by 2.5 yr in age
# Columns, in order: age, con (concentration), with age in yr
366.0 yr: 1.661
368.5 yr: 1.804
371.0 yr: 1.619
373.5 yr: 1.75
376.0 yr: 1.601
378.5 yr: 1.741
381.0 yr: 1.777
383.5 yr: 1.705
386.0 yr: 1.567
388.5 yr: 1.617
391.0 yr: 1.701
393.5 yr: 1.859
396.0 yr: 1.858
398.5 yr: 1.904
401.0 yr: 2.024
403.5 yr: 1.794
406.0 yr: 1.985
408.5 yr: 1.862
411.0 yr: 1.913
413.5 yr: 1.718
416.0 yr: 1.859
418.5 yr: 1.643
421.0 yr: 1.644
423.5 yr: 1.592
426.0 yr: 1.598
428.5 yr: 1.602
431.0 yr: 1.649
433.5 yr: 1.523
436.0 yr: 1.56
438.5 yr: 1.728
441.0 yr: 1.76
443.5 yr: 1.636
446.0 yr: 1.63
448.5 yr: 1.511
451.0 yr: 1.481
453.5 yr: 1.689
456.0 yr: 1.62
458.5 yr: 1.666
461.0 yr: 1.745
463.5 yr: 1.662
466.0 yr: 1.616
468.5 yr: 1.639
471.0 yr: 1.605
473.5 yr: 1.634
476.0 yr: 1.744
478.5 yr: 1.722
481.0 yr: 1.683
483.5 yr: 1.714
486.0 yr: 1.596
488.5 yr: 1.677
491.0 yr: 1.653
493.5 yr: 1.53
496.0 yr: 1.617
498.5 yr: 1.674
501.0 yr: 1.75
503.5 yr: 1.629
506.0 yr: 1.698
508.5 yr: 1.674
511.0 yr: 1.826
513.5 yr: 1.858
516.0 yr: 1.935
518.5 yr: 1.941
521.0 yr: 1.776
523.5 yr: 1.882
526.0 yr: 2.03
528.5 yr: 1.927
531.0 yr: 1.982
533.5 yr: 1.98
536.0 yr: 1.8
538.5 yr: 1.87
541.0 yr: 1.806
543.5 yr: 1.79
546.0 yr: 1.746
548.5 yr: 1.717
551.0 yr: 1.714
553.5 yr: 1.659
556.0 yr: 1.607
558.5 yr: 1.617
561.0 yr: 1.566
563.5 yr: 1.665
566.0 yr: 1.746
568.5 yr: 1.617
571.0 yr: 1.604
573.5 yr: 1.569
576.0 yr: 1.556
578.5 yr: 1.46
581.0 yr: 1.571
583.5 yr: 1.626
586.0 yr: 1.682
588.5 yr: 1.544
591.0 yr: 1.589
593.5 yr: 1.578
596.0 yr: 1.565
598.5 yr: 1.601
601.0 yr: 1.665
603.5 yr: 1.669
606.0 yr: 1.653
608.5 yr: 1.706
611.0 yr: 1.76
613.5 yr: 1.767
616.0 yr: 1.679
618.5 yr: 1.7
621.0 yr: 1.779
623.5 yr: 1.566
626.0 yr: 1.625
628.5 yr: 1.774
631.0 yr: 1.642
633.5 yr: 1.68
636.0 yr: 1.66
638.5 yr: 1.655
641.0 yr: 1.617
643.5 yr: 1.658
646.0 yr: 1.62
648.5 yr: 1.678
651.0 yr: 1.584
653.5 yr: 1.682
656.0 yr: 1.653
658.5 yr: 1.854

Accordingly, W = -0.083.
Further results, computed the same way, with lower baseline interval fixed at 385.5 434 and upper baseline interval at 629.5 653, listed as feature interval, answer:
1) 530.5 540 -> -0.12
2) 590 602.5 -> 0.04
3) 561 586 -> 0.05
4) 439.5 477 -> 0.06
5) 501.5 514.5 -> -0.02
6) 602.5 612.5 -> -0.02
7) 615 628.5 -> -0.02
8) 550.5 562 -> 0.04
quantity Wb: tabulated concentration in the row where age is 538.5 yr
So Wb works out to 1.87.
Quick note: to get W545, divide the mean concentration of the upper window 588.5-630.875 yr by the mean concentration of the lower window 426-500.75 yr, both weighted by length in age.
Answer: 1.01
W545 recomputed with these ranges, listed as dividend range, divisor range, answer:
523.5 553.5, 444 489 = 1.12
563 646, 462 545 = 0.94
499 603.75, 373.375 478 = 1.01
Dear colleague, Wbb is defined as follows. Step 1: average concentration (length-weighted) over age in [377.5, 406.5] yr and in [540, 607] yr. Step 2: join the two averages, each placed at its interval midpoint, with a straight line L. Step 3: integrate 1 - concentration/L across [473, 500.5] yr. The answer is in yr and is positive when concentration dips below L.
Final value 0.8 yr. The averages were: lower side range 1.79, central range 1.66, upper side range 1.64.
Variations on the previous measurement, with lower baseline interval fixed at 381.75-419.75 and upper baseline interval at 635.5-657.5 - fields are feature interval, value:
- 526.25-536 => -1.30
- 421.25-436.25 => 1.60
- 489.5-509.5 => 0.98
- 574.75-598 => 1.51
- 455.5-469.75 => 0.82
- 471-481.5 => 0.40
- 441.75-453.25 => 1.22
